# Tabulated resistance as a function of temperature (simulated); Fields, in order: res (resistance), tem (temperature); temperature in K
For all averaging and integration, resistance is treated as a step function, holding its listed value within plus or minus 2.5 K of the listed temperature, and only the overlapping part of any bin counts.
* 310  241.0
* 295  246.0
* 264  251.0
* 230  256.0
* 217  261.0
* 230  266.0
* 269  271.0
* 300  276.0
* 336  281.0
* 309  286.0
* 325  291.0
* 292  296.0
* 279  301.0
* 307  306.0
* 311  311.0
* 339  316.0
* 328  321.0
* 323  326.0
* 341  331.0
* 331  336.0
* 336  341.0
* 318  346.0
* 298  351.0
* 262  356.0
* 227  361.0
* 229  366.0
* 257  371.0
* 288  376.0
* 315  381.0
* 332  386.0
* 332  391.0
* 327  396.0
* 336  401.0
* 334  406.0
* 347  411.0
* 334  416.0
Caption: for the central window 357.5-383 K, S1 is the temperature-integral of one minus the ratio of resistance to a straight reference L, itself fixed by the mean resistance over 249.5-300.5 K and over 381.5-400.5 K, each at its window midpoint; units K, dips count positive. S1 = 4.6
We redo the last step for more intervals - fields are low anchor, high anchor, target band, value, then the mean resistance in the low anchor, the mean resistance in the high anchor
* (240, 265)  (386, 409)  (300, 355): -4.1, 258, 333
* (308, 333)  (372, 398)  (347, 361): 2.0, 328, 315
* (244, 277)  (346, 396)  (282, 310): -4.2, 255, 286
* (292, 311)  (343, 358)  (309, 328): -1.9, 298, 295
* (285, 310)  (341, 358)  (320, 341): -2.1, 303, 300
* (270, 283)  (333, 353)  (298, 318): 0.3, 304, 322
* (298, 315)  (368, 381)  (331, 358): -2.2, 302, 279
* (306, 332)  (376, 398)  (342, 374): 5.4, 326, 322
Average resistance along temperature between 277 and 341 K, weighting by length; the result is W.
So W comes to 319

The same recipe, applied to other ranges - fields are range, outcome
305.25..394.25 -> 304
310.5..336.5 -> 330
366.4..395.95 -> 301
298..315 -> 302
